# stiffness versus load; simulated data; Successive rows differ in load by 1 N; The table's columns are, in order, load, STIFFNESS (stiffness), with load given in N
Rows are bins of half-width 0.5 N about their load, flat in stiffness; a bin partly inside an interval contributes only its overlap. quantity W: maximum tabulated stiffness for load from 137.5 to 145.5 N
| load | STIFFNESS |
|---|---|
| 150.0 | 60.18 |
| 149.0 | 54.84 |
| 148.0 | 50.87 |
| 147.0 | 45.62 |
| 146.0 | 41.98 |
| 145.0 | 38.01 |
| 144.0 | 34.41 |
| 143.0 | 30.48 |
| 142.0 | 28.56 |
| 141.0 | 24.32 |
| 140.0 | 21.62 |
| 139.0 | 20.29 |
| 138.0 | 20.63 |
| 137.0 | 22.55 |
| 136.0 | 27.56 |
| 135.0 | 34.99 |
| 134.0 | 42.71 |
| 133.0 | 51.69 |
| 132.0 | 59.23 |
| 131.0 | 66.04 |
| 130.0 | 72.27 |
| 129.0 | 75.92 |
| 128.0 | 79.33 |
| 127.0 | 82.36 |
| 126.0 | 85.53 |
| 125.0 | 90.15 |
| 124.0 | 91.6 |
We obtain 38.01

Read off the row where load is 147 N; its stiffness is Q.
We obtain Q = 45.62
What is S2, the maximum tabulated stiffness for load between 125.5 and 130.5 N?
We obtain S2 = 85.53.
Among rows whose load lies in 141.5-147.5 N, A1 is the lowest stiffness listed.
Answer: 28.56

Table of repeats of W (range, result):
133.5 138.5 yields 42.71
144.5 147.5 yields 45.62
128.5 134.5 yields 75.92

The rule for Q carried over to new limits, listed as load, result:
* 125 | 90.15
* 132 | 59.23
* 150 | 60.18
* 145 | 38.01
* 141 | 24.32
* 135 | 34.99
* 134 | 42.71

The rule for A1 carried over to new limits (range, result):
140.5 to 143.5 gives 24.32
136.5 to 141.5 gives 20.29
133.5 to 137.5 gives 22.55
